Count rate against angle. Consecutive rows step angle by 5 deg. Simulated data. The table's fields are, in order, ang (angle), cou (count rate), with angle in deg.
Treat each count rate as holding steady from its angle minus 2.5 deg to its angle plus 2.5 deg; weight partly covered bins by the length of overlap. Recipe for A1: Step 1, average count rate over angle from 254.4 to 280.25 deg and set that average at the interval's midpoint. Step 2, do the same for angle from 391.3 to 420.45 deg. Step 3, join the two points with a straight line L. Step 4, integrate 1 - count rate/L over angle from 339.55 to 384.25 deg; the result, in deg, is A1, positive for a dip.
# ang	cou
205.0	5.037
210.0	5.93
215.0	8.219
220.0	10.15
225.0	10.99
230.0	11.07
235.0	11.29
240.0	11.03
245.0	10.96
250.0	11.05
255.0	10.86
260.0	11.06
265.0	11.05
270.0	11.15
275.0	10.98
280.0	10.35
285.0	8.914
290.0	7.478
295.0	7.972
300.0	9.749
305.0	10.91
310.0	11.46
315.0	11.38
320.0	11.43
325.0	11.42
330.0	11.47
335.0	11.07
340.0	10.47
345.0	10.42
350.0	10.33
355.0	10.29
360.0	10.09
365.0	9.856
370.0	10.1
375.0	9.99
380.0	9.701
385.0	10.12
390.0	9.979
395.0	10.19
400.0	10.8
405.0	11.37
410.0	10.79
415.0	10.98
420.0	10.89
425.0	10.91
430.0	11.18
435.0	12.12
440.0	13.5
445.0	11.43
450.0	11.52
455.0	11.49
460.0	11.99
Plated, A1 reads 3.0 deg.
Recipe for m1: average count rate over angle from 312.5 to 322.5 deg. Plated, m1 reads 11.4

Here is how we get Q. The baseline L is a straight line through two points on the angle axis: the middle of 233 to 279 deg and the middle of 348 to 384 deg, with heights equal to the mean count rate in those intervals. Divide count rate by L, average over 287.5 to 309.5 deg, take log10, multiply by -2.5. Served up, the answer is 0.152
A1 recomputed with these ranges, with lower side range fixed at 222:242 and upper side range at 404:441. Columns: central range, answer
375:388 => 1.6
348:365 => 1.7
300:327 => 0.1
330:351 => 1.0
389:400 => 1.0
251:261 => 0.1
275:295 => 3.8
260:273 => 0.0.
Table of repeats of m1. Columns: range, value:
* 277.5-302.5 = 8.89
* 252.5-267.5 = 11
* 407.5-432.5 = 10.9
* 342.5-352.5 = 10.4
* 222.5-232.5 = 11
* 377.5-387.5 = 9.91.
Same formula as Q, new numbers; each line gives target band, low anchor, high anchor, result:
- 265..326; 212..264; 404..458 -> 0.06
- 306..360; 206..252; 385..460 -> -0.03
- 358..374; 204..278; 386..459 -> 0.09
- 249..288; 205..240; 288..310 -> -0.14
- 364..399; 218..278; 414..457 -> 0.14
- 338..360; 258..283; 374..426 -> 0.03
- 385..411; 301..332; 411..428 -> 0.04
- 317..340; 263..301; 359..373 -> -0.14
